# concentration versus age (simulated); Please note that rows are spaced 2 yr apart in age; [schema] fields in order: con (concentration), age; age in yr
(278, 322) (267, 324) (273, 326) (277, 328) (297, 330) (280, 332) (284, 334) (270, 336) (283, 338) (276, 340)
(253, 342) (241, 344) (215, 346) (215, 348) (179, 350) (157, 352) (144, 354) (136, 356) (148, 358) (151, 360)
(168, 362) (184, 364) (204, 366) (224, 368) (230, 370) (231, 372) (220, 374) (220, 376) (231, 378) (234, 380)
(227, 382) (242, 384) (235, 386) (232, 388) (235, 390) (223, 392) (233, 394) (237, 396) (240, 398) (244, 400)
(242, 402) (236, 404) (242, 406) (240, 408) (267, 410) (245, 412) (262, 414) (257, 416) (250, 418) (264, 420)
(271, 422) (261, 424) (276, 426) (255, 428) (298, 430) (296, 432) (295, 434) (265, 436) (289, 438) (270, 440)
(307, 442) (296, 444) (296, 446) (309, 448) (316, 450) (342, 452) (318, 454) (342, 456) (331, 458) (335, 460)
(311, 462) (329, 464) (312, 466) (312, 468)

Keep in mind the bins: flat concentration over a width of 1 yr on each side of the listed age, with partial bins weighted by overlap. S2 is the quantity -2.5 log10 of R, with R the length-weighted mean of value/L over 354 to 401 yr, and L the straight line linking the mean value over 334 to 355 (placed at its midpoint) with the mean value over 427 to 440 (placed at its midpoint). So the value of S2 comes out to 0.16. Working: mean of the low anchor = 226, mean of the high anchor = 282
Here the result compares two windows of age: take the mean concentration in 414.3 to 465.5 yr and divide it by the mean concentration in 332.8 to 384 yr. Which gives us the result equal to 1.4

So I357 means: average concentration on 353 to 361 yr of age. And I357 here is 145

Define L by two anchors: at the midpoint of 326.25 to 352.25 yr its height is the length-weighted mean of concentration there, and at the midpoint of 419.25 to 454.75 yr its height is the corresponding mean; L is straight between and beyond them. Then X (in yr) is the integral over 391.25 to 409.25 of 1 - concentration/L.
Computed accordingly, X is 2.46 yr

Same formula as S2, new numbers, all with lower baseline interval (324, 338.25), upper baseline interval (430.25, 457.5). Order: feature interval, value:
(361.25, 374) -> 0.348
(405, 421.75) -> 0.169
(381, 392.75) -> 0.245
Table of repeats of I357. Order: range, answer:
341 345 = 247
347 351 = 197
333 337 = 277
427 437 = 282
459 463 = 323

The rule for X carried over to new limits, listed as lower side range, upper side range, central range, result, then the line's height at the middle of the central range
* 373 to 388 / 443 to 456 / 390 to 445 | 2.9 yr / 276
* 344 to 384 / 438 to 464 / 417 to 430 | 0.6 yr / 277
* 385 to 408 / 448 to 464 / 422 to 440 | 0.6 yr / 289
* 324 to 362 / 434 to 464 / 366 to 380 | 1.4 yr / 250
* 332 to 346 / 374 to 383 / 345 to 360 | 4.9 yr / 252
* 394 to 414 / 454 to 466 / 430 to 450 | 0.3 yr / 297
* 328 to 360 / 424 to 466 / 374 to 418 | 4.3 yr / 265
